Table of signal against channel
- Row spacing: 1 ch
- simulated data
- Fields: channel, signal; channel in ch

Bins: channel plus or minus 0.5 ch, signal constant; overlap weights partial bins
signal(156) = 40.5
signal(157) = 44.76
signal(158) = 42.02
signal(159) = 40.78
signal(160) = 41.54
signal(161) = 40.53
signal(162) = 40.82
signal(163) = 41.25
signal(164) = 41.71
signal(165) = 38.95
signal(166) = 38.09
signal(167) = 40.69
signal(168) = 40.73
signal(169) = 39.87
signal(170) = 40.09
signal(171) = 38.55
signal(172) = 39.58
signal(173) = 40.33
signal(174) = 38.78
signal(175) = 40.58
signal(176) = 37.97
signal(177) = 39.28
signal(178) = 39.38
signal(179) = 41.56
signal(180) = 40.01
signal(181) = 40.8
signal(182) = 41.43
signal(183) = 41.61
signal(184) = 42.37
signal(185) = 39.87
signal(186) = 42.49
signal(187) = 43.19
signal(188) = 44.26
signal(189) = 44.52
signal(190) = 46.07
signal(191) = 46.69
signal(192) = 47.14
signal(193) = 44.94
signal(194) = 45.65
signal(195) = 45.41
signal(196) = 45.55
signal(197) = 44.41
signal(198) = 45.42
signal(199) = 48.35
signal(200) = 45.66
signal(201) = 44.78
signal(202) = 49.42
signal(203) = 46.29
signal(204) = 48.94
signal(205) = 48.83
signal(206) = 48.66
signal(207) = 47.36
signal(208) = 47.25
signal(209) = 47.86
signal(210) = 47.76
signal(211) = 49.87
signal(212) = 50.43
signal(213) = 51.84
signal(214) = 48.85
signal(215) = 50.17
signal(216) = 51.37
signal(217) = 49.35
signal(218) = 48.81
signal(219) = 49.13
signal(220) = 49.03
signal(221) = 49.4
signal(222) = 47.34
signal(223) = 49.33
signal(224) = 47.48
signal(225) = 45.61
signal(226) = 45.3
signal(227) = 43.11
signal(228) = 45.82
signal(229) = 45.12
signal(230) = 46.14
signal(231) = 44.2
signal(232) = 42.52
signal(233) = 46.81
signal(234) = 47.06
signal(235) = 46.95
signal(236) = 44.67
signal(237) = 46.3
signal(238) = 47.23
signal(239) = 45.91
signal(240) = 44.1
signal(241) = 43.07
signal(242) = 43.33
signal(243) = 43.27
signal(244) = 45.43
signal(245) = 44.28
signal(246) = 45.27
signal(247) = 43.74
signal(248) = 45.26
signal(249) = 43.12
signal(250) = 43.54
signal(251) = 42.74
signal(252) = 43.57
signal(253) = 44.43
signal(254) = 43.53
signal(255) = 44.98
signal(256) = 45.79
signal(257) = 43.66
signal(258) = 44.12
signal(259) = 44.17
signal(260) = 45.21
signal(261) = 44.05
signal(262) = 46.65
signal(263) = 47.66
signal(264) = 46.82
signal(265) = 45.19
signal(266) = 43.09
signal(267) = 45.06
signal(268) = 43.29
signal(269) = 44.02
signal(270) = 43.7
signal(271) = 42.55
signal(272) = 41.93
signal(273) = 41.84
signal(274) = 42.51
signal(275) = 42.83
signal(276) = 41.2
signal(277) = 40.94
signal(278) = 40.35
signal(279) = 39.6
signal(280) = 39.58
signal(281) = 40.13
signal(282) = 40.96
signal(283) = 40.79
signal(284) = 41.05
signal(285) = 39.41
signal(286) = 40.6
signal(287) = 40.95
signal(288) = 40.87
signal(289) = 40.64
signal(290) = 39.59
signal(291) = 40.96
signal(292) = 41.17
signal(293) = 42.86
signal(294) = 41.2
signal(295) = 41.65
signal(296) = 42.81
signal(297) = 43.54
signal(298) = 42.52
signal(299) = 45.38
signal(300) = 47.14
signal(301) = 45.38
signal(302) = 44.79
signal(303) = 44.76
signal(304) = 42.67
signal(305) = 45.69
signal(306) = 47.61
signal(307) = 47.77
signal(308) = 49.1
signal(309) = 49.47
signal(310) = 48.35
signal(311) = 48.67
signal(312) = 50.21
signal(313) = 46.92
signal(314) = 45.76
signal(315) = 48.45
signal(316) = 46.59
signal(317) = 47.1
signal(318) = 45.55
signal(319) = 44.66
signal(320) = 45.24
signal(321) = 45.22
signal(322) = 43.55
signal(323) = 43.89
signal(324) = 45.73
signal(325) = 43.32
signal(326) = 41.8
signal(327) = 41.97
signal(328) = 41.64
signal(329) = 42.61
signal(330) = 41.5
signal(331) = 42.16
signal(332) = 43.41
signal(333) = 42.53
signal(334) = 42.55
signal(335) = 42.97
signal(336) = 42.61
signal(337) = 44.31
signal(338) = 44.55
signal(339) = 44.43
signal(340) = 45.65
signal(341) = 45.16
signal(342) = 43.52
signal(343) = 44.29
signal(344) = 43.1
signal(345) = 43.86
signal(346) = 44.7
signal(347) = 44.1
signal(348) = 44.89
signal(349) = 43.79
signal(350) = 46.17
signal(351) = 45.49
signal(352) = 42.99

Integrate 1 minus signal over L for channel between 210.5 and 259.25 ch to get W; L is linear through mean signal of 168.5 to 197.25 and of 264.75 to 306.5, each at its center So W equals -4.4 ch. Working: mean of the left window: 42.1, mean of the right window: 42.4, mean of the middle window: 46.1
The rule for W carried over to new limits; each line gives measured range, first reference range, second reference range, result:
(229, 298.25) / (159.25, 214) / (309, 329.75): 2.1 ch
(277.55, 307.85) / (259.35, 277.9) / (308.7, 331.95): 1.3 ch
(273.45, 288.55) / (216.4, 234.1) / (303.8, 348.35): 1.6 ch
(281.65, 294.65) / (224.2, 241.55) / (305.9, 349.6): 1.2 ch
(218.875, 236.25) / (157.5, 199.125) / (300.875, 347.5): -1.4 ch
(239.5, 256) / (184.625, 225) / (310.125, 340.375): 0.8 ch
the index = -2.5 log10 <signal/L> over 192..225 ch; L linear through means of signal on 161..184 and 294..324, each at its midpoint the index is -0.152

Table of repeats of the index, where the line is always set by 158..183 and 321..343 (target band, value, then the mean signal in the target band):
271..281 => 0.03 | 41.2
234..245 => -0.09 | 45.1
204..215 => -0.19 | 48.9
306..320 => -0.11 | 47.5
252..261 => -0.06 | 44.4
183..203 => -0.11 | 45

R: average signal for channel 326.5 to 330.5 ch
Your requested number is 41.9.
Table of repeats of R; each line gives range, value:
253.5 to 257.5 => 44.5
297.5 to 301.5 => 45.1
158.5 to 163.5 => 41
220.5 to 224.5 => 48.4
